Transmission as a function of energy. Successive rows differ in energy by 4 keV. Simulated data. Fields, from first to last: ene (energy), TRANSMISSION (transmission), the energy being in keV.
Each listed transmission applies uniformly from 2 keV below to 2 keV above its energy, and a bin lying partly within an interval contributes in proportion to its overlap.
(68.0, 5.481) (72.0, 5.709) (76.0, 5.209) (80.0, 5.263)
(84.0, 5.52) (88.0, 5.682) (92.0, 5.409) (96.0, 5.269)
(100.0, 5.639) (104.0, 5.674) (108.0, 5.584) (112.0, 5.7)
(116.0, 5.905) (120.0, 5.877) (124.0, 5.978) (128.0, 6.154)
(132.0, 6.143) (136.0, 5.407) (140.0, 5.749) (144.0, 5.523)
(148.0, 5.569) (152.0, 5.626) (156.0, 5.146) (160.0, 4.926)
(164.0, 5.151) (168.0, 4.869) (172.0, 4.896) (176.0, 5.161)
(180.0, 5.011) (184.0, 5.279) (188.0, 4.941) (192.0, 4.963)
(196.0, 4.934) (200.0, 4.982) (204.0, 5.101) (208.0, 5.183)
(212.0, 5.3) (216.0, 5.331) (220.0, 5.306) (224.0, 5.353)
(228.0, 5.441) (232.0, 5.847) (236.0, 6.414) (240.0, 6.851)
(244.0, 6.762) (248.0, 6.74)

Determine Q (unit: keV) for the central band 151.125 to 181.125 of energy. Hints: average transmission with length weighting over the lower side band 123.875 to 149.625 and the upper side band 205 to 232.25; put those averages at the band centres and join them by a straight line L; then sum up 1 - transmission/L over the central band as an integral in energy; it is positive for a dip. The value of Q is 2.9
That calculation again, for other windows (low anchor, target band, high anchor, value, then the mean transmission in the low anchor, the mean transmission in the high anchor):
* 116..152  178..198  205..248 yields 2.7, 5.8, 5.81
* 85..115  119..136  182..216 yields -1.7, 5.58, 5.1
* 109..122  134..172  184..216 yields 1.3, 5.81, 5.09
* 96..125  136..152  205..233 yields 0.1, 5.72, 5.37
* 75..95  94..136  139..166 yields -2.9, 5.42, 5.37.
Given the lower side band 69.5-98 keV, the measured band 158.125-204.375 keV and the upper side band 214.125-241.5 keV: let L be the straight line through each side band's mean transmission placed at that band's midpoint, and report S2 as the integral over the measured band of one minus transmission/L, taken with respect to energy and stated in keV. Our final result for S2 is 5.31 keV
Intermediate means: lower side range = 5.44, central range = 5.02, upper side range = 5.77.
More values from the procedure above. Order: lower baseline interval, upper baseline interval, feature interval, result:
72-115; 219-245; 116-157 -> -0.6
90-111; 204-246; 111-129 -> -1.2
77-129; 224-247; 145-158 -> 0.9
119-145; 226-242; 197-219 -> 3.2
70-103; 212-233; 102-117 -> -0.7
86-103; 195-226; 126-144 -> -1.4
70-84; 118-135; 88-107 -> 0.4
